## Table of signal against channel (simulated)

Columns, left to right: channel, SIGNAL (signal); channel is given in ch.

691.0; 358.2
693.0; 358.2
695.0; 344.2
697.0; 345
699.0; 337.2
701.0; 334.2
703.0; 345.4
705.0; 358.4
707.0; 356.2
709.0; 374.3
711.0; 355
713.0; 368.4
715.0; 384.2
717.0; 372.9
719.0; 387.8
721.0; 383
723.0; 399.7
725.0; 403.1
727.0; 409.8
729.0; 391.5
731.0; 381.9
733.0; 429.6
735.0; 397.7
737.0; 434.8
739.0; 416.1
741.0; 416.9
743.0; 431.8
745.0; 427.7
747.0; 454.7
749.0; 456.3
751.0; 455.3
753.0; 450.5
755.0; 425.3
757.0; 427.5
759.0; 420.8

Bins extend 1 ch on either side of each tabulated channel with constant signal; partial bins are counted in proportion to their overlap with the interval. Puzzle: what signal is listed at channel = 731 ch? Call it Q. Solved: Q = 381.9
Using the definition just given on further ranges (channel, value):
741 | 416.9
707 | 356.2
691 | 358.2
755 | 425.3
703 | 345.4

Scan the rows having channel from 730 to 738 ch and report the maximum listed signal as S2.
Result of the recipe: 434.8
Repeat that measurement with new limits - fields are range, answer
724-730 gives 409.8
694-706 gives 358.4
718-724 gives 399.7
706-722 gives 387.8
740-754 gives 456.3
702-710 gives 374.3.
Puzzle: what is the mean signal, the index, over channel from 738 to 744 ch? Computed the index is 422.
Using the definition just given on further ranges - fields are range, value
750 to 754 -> 453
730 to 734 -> 406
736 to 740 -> 425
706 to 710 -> 365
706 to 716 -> 368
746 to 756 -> 448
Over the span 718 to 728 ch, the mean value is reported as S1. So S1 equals 397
